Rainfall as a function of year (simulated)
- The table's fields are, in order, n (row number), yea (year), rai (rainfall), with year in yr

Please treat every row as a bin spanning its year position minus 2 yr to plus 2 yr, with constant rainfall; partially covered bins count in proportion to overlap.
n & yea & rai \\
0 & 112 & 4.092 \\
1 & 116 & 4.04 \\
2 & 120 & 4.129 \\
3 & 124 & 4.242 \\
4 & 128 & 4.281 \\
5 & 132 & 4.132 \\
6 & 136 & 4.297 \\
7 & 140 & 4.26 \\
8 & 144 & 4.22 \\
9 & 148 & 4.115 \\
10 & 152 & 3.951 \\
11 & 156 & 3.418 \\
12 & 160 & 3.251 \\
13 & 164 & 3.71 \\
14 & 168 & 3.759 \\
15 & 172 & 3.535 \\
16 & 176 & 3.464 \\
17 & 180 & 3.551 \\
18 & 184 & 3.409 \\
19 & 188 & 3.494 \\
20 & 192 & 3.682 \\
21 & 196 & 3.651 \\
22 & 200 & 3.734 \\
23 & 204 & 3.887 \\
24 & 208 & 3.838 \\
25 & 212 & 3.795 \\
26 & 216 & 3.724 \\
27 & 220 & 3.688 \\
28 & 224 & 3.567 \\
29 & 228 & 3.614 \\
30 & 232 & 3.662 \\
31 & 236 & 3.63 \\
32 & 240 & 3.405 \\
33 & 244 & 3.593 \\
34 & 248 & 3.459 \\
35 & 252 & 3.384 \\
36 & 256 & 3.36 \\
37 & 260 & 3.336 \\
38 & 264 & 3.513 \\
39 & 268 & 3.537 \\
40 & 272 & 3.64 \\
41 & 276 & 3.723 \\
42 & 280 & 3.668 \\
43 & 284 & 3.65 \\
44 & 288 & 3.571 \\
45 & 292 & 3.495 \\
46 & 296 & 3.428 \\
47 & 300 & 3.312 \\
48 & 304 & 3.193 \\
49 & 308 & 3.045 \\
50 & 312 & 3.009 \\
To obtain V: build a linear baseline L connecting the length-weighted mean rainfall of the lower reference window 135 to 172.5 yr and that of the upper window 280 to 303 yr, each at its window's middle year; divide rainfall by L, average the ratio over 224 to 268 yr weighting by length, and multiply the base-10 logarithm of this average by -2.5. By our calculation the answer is 0.03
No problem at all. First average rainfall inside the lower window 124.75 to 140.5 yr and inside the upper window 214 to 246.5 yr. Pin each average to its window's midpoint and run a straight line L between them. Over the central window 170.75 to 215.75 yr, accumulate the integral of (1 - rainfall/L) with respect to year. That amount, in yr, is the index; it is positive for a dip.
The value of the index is 2.32 yr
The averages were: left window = 4.24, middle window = 3.65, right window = 3.61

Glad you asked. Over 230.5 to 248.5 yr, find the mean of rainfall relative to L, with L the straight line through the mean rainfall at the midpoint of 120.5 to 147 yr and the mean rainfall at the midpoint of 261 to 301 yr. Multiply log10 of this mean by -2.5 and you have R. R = 0.06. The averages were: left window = 4.23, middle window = 3.55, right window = 3.55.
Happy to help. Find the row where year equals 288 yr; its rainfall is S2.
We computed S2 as 3.571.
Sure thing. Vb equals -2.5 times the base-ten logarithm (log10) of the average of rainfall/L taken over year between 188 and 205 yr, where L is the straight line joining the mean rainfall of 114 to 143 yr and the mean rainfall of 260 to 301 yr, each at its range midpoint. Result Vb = 0.059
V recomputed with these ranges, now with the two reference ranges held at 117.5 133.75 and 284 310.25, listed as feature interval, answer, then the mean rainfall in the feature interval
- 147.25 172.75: 0.10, 3.66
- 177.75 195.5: 0.10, 3.54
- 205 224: 0.00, 3.75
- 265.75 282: -0.05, 3.64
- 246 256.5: 0.05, 3.41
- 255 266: 0.04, 3.41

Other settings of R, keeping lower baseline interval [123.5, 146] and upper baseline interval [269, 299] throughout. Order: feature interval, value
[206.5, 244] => 0.06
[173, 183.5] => 0.16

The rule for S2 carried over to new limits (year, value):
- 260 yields 3.336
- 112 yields 4.092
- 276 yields 3.723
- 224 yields 3.567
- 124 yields 4.242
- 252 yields 3.384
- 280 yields 3.668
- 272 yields 3.64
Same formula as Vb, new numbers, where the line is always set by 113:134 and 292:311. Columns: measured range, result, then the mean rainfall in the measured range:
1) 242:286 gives -0.03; 3.53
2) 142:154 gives -0.02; 4.1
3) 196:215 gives -0.01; 3.79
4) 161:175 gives 0.09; 3.62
